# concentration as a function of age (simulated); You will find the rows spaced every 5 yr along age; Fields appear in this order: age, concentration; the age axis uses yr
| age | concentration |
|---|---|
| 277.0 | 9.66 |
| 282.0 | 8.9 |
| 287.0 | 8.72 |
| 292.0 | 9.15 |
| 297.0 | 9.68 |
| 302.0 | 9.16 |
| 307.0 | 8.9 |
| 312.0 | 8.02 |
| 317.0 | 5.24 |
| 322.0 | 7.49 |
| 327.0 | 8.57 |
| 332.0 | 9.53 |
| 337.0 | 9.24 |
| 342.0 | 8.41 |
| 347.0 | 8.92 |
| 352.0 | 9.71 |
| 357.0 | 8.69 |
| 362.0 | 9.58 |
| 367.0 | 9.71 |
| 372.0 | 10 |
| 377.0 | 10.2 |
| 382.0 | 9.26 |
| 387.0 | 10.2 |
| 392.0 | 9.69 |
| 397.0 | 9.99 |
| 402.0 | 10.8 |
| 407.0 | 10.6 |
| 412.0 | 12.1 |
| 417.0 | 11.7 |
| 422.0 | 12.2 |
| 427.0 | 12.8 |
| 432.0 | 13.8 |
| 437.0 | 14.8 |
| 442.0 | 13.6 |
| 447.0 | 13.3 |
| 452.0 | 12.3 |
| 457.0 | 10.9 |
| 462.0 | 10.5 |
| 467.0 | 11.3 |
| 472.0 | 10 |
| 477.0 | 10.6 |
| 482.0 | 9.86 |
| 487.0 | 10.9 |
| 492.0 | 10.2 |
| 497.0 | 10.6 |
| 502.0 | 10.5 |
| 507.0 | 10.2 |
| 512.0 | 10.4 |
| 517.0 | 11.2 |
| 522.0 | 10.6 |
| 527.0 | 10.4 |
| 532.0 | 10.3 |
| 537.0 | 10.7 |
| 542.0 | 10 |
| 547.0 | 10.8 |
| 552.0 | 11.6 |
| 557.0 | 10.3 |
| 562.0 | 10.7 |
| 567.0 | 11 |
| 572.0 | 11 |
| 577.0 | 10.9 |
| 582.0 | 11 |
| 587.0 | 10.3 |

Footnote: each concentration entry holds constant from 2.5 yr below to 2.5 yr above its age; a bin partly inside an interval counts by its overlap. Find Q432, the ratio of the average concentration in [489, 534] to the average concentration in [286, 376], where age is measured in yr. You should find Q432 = 1.19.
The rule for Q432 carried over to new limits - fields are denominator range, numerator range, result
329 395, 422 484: 1.27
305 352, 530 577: 1.29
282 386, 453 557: 1.19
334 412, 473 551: 1.08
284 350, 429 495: 1.37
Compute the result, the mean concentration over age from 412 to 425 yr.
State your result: 12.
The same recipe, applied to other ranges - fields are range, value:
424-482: 12.1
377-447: 11.7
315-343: 8.11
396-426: 11.4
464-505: 10.5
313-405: 9.17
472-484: 10.2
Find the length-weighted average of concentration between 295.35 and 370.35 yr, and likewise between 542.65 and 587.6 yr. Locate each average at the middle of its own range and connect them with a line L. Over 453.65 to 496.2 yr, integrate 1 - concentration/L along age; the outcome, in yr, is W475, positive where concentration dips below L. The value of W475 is -2.4 yr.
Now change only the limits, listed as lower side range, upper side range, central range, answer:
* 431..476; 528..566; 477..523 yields 3.6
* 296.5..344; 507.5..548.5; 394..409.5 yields -2.1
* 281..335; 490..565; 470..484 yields -0.1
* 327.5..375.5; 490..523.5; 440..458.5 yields -4.6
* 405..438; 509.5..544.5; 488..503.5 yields 0.9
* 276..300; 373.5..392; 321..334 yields 1.2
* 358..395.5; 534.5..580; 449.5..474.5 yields -1.8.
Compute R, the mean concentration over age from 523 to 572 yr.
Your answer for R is 10.7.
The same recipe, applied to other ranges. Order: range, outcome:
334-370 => 9.2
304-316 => 8.09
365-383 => 9.84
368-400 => 9.9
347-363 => 9.24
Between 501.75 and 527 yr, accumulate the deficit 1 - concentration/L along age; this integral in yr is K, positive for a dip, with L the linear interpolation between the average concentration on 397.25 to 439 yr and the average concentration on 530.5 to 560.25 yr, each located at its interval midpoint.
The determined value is 1.0 yr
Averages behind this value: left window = 12.2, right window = 10.6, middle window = 10.6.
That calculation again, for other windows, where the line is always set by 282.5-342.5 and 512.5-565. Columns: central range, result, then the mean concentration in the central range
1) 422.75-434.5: -4.30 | 13.1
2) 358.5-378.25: -1.61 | 9.79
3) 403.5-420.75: -3.68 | 11.5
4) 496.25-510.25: -0.13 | 10.4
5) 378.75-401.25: -1.51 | 9.88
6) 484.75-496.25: -0.39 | 10.6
